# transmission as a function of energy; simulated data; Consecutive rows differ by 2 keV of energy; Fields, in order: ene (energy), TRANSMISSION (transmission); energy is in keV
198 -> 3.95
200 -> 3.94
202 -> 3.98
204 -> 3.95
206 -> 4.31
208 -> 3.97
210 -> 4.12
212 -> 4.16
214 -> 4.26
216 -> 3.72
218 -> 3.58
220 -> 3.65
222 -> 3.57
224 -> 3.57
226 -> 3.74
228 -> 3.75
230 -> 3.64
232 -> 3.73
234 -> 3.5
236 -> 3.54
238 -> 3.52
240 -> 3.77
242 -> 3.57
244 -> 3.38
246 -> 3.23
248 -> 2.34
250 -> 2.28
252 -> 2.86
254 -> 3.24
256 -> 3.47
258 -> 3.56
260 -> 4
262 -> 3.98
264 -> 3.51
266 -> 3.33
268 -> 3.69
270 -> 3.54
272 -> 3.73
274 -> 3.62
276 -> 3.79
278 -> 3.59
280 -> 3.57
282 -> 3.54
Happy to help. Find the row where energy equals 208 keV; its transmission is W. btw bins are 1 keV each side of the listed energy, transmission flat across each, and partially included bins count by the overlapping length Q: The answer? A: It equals 3.97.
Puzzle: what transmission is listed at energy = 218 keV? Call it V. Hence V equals 3.58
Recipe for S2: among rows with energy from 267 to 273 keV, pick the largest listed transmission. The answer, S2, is 3.73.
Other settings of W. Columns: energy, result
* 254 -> 3.24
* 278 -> 3.59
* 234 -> 3.5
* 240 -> 3.77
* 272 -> 3.73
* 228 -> 3.75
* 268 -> 3.69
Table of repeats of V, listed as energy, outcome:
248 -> 2.34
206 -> 4.31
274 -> 3.62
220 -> 3.65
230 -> 3.64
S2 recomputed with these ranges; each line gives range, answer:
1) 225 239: 3.75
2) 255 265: 4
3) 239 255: 3.77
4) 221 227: 3.74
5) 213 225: 4.26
